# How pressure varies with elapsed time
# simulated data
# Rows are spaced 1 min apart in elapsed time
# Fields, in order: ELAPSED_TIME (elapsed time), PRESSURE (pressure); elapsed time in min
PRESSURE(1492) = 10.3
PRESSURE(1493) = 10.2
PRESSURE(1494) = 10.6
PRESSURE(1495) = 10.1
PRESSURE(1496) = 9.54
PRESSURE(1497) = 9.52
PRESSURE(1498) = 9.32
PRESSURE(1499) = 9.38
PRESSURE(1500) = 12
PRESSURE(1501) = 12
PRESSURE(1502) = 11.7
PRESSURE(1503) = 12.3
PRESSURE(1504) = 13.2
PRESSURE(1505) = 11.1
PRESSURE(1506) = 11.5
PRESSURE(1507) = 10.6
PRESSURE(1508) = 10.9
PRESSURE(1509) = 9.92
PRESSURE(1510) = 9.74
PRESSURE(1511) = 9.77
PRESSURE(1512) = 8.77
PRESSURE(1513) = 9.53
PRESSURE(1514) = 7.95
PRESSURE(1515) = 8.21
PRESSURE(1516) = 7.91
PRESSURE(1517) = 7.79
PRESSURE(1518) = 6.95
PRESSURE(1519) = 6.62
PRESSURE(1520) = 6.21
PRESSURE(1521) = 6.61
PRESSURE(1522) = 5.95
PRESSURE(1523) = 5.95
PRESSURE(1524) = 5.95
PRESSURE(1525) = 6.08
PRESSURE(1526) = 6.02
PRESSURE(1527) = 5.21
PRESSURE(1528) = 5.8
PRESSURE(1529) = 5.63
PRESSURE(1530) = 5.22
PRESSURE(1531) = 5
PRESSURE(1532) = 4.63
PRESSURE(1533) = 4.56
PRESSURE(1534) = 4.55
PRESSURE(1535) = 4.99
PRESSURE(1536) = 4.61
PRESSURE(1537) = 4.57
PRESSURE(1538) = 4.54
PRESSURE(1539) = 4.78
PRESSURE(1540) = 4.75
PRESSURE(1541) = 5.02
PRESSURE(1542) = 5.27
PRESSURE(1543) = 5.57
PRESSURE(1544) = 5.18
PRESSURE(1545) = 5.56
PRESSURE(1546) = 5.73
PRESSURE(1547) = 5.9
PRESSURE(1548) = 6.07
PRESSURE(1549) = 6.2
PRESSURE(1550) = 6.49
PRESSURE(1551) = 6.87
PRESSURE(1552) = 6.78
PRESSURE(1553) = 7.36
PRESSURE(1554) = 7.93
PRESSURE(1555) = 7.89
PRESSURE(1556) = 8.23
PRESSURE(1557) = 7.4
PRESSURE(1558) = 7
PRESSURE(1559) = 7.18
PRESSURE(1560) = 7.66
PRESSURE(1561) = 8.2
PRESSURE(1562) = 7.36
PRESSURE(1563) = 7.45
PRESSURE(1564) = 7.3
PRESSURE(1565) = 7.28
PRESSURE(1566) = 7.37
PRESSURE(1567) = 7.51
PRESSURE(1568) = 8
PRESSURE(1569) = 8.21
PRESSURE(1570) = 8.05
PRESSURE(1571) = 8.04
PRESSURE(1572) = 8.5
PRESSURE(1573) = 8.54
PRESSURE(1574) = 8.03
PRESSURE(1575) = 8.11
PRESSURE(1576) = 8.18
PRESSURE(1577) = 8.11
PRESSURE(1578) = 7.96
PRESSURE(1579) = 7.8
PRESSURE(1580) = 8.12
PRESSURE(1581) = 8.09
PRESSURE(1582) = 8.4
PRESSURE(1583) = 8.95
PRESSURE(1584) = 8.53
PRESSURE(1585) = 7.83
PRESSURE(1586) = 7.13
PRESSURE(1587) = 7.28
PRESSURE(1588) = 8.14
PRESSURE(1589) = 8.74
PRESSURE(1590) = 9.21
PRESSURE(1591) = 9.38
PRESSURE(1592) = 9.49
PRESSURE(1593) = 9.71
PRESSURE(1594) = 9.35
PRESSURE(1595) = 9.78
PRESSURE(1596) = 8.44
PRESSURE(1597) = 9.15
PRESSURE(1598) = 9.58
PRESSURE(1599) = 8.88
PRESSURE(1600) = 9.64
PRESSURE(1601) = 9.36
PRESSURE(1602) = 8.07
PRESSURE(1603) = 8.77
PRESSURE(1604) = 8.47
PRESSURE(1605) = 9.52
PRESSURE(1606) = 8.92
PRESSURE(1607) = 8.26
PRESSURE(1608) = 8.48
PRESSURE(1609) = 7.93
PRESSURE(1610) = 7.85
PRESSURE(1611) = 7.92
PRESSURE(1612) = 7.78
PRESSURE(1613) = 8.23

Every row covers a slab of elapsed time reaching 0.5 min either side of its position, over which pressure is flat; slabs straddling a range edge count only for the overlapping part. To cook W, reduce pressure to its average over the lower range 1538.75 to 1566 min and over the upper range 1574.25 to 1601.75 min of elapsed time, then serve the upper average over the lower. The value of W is 1.30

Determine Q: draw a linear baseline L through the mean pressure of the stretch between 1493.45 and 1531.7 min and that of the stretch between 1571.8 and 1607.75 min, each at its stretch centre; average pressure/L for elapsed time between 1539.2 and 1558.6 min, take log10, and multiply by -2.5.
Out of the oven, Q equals 0.33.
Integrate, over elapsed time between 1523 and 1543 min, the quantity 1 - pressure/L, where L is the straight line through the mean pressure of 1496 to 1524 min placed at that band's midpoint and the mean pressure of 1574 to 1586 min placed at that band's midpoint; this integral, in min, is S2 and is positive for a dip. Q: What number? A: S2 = 8.4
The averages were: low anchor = 9.26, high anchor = 8.14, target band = 5.15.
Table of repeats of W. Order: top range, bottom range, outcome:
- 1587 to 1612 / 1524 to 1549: 1.68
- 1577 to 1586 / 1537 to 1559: 1.31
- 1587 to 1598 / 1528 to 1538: 1.85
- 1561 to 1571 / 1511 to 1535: 1.19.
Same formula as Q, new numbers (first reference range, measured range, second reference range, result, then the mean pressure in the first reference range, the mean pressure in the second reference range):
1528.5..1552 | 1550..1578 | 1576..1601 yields -0.11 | 5.32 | 8.66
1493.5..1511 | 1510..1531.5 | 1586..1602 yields 0.45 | 10.8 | 8.98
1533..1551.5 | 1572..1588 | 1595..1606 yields -0.05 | 5.35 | 9.02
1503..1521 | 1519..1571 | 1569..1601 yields 0.38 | 9.23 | 8.56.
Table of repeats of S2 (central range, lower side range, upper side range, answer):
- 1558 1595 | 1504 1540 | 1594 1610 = 0.6 min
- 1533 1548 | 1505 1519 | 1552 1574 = 5.9 min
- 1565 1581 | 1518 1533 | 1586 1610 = -0.5 min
